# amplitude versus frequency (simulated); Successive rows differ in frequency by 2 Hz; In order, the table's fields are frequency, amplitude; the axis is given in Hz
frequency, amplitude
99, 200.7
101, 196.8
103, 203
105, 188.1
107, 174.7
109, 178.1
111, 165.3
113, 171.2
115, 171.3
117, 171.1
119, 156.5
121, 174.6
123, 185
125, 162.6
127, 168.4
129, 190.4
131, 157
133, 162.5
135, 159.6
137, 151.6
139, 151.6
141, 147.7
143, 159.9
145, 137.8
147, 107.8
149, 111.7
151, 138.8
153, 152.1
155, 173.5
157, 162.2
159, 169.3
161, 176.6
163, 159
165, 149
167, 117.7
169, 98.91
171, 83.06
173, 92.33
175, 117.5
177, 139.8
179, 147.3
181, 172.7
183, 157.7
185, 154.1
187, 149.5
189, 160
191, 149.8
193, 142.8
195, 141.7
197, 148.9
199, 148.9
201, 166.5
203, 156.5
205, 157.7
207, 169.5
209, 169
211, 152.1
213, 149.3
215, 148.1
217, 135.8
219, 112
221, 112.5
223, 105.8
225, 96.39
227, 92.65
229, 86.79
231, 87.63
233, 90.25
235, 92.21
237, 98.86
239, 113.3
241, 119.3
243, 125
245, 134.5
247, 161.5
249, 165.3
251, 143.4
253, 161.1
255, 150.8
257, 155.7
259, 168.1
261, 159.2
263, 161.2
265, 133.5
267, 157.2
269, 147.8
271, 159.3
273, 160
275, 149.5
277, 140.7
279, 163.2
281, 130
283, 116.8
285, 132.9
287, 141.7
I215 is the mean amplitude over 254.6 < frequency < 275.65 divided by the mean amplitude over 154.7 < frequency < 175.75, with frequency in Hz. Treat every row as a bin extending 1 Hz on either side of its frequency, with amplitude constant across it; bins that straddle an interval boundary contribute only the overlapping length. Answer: 1.15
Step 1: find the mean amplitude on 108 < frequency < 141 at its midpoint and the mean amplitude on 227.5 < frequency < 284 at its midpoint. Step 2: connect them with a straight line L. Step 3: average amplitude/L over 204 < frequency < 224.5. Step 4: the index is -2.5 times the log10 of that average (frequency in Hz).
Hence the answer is 0.05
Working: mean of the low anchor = 167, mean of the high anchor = 136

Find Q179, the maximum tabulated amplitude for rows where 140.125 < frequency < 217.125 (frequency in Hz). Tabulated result 176.6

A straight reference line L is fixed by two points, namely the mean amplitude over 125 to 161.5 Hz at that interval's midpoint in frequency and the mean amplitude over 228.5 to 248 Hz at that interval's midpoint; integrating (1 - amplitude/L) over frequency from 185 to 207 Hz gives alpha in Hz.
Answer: -3.8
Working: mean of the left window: 154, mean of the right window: 112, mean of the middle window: 153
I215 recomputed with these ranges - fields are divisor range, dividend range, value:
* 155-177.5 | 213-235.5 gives 0.80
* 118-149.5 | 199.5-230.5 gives 0.86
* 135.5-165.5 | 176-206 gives 1.02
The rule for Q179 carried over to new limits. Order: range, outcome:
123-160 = 190.4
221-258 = 165.3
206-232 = 169.5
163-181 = 172.7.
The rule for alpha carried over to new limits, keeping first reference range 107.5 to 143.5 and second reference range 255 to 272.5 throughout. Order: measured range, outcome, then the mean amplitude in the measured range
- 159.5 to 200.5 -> 5.2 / 141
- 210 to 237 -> 7.9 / 112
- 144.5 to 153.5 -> 2.0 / 128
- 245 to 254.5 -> 0.1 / 155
